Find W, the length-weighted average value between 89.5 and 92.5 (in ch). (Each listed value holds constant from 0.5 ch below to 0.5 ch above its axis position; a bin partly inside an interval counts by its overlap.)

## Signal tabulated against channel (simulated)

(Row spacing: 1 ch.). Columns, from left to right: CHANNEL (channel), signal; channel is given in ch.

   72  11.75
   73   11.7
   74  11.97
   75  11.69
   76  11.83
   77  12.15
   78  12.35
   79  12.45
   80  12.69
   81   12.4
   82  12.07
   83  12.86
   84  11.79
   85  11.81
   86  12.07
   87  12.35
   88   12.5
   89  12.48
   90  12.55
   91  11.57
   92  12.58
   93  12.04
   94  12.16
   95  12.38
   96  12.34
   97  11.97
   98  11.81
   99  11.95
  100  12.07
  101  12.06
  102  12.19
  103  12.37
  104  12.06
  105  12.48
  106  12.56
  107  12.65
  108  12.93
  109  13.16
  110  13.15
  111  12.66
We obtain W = 12.2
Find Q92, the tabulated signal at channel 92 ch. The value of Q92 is 12.58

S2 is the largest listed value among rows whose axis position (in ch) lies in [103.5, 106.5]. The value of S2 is 12.56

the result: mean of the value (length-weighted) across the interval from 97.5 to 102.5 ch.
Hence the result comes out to 12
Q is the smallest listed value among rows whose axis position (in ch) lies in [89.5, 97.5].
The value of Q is 11.57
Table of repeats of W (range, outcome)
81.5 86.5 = 12.1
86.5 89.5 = 12.4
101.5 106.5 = 12.3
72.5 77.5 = 11.9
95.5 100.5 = 12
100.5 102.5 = 12.1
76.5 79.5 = 12.3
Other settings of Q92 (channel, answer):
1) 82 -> 12.07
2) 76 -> 11.83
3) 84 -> 11.79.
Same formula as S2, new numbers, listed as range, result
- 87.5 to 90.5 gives 12.55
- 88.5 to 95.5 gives 12.58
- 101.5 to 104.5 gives 12.37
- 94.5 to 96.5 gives 12.38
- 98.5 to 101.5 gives 12.07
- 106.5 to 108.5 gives 12.93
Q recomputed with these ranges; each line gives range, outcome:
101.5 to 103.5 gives 12.19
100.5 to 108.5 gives 12.06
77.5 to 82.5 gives 12.07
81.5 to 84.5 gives 11.79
